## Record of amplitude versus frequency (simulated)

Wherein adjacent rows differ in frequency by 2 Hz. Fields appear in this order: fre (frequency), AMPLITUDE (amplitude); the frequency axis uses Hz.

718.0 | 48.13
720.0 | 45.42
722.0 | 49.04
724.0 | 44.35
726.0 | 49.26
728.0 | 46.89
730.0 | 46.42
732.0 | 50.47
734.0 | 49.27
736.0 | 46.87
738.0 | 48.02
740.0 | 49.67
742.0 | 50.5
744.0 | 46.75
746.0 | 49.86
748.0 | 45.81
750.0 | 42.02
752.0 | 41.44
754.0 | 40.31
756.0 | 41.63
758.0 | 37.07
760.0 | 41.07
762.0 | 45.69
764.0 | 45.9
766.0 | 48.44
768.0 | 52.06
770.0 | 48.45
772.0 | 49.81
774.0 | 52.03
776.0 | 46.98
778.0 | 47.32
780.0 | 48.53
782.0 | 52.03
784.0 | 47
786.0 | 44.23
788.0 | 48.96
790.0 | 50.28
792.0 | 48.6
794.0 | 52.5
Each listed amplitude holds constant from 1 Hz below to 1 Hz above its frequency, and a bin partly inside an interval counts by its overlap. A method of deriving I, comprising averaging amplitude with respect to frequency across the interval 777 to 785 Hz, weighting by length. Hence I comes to 48.7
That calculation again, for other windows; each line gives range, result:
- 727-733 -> 47.9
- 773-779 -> 48.8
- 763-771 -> 48.7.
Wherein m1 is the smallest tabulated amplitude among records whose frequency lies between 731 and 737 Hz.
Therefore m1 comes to 46.87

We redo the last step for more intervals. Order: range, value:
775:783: 46.98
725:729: 46.89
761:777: 45.69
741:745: 46.75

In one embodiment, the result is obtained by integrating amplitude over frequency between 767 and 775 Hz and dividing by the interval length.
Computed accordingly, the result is 50.6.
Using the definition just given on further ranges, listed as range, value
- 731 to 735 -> 49.9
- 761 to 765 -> 45.8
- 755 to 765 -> 42.3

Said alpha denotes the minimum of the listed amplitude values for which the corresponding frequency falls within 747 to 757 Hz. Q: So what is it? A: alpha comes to 40.31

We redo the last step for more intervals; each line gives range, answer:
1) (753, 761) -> 37.07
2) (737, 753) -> 41.44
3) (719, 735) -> 44.35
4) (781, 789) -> 44.23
